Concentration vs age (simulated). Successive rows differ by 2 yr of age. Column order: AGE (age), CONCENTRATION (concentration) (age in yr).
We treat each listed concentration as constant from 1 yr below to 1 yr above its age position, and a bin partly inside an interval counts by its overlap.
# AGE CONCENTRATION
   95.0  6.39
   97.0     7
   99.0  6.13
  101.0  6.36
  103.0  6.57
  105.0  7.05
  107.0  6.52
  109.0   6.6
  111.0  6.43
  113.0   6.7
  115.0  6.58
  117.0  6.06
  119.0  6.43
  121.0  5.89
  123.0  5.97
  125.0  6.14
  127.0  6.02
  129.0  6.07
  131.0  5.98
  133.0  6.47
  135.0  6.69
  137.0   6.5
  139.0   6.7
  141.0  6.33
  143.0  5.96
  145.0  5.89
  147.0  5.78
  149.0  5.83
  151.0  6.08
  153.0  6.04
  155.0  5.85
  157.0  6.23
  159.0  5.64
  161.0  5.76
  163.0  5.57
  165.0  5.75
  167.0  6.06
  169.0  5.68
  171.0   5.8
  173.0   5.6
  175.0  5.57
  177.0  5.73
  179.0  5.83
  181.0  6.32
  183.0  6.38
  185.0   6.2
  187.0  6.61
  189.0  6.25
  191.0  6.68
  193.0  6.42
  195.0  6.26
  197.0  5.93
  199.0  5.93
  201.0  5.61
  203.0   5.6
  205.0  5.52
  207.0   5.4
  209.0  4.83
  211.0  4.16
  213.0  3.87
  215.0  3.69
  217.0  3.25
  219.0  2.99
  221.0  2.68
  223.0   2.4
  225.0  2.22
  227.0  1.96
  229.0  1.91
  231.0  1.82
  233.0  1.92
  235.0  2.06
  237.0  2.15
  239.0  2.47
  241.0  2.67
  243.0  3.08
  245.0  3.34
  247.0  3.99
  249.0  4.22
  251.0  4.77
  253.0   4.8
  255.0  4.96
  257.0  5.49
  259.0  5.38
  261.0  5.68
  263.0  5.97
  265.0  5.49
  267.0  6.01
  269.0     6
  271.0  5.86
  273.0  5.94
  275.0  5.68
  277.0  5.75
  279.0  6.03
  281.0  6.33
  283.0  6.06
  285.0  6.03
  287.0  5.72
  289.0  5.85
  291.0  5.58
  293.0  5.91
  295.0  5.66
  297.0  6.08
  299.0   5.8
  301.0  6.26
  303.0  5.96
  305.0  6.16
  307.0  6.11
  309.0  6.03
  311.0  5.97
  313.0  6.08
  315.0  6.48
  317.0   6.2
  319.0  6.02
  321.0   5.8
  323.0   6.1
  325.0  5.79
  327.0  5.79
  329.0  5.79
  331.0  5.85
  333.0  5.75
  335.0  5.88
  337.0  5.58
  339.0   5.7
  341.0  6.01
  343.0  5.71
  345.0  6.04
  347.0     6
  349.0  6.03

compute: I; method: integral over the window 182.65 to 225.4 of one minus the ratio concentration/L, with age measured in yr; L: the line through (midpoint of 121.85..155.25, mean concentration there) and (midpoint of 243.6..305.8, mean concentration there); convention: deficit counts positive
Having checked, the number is 6.6 yr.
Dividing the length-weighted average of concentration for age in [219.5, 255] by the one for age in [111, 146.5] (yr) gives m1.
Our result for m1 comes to 0.47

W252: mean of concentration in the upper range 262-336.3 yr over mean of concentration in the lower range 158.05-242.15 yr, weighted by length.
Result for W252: 1.28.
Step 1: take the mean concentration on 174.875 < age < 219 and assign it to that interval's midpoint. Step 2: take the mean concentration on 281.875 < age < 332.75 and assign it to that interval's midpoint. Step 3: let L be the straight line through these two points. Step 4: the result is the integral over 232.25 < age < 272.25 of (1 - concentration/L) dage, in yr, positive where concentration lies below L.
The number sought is 9.8 yr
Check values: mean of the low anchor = 5.49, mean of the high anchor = 5.96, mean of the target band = 4.34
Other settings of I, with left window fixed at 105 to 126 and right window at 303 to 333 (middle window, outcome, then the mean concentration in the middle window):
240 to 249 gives 4.0 yr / 3.38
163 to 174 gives 0.9 yr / 5.76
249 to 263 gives 2.2 yr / 5.17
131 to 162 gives 1.0 yr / 6.11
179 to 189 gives -0.1 yr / 6.31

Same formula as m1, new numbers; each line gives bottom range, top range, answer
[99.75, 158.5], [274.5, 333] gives 0.95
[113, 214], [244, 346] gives 0.96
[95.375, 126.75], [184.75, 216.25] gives 0.86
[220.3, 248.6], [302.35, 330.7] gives 2.40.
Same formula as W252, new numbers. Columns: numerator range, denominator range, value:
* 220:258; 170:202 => 0.51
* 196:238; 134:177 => 0.61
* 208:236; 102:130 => 0.45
